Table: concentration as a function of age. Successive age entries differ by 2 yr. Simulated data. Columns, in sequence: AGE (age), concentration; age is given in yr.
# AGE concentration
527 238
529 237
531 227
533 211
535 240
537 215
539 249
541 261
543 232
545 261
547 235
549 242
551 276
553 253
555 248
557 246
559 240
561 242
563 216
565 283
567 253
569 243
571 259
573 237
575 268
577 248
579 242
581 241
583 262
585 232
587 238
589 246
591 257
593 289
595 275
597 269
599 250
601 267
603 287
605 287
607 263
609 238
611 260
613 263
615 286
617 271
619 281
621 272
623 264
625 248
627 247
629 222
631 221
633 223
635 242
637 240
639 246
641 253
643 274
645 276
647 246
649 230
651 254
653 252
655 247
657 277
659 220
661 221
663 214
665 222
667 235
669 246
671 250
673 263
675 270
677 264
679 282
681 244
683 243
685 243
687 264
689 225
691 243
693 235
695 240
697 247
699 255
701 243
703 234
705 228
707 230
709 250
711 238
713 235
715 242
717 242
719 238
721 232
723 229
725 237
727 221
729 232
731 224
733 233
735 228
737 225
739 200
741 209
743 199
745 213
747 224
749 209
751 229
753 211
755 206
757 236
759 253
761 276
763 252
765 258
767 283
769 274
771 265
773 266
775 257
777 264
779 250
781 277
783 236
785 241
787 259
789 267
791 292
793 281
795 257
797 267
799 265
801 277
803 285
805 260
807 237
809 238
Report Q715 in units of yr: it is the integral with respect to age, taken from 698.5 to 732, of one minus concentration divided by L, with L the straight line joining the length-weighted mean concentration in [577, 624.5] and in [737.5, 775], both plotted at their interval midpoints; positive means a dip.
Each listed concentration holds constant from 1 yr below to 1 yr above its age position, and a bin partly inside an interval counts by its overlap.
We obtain 1.1 yr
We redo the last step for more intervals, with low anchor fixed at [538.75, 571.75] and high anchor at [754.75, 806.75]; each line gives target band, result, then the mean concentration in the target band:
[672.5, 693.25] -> 0.3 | 253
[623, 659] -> 1.1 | 247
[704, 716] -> 1.0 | 237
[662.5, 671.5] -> 0.8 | 234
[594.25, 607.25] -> -1.0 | 272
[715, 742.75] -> 3.5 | 227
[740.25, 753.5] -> 2.4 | 214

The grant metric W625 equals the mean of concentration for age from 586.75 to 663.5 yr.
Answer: 255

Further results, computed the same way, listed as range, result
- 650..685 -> 247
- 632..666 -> 243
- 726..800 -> 244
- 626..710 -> 244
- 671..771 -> 239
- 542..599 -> 251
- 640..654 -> 255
